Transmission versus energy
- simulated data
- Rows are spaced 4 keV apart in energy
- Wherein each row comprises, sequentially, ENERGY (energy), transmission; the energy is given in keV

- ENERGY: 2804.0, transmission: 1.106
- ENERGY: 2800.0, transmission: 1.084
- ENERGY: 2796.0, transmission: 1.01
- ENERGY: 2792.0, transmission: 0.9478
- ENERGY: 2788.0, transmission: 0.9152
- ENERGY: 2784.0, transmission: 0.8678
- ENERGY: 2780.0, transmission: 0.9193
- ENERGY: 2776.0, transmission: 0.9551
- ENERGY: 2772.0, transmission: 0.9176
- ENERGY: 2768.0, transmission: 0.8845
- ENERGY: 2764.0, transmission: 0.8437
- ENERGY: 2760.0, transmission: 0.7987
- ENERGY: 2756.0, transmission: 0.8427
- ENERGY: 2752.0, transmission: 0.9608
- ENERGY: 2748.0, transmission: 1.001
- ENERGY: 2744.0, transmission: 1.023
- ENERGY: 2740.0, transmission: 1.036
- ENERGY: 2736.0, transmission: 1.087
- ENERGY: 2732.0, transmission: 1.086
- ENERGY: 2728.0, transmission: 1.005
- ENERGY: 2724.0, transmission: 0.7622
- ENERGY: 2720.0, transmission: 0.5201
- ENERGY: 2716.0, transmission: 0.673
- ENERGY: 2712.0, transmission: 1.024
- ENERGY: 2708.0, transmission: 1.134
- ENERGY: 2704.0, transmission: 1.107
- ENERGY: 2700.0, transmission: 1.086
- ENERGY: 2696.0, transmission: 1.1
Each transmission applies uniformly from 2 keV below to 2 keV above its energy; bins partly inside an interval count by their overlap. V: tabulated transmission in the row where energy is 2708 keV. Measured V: 1.134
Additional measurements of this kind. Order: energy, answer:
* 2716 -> 0.673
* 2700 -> 1.086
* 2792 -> 0.9478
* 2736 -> 1.087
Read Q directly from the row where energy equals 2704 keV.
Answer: 1.107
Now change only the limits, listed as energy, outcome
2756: 0.8427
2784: 0.8678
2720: 0.5201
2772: 0.9176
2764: 0.8437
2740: 1.036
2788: 0.9152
